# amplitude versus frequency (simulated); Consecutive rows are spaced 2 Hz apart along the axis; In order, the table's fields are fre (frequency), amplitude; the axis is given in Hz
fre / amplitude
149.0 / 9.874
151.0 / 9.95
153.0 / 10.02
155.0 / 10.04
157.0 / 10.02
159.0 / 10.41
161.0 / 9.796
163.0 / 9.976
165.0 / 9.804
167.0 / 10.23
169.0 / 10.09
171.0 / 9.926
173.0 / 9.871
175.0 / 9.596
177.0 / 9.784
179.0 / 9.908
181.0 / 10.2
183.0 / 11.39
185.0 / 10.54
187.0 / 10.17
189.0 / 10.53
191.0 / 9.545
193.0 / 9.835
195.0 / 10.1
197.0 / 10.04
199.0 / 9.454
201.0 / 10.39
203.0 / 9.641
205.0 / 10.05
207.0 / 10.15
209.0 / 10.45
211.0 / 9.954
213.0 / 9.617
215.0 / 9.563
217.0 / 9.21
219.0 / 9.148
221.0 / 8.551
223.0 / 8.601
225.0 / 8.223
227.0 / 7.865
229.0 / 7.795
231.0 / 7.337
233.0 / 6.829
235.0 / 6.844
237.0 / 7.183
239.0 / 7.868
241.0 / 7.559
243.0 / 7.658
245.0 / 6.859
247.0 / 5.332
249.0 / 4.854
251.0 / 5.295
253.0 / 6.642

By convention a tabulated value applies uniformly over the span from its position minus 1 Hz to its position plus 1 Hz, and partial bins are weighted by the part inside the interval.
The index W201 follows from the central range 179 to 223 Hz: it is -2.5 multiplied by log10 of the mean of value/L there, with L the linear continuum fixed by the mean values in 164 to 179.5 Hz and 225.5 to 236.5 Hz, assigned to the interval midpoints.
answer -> -0.15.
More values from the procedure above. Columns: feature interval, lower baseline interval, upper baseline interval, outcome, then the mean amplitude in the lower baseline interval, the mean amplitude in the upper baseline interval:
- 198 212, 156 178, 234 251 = -0.20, 9.95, 6.68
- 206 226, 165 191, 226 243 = -0.13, 10.1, 7.42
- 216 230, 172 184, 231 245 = -0.06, 10.1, 7.29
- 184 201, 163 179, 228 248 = -0.12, 9.91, 7.13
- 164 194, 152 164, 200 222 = -0.02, 10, 9.7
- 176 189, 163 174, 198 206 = -0.04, 9.98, 9.88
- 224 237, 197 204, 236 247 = 0.07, 9.86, 7.24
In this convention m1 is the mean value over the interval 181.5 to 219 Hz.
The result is 10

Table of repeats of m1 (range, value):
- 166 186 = 10.2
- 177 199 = 10.2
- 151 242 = 9.43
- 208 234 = 8.7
